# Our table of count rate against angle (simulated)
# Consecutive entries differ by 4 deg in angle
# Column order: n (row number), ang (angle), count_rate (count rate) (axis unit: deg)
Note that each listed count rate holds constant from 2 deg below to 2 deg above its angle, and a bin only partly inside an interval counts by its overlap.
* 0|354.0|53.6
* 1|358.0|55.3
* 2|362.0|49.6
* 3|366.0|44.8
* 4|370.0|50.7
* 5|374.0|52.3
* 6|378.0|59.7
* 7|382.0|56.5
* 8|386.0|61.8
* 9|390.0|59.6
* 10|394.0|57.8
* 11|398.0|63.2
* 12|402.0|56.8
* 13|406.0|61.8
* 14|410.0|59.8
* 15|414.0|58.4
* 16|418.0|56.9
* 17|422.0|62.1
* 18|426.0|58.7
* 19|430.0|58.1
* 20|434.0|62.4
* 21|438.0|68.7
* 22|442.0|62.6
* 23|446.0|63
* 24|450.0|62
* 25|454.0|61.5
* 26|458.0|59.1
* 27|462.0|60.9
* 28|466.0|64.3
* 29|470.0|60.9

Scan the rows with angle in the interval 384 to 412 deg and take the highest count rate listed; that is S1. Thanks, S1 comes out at 63.2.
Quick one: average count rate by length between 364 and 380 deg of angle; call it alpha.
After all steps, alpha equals 51.9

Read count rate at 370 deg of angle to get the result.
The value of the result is 50.7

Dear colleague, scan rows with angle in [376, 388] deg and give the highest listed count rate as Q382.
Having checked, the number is 61.8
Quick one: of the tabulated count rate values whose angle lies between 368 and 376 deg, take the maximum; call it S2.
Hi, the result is 52.3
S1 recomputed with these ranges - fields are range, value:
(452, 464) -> 61.5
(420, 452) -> 68.7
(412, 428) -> 62.1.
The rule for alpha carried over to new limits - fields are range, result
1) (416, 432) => 59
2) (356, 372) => 50.1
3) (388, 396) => 58.7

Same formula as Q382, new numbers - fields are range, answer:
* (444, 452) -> 63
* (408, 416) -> 59.8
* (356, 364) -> 55.3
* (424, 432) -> 58.7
